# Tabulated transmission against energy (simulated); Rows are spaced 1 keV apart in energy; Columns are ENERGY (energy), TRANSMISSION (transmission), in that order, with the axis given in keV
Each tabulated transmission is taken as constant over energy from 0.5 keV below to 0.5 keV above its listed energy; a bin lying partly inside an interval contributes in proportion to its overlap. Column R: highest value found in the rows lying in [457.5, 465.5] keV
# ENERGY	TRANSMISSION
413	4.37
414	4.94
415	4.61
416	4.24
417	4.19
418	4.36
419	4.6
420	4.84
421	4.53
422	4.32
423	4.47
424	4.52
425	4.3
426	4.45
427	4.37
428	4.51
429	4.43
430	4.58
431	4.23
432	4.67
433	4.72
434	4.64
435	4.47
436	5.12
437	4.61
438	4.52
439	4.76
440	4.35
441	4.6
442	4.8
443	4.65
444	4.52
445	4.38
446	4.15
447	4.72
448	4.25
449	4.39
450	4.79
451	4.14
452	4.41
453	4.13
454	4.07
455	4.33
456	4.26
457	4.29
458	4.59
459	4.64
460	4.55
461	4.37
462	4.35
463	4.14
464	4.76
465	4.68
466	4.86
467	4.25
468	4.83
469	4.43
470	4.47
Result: 4.76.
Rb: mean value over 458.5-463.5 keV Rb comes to 4.41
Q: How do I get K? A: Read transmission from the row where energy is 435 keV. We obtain 4.47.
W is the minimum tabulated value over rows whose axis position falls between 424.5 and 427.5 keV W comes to 4.3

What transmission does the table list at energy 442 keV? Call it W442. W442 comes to 4.8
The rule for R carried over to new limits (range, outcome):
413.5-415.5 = 4.94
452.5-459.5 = 4.64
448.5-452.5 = 4.79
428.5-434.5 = 4.72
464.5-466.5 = 4.86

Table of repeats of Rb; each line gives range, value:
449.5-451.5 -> 4.46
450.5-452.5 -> 4.28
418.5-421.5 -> 4.66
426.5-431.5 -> 4.42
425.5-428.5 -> 4.44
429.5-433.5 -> 4.55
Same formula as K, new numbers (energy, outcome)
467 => 4.25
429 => 4.43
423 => 4.47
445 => 4.38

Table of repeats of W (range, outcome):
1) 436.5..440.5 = 4.35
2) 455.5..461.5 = 4.26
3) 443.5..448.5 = 4.15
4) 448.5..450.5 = 4.39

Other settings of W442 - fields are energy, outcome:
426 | 4.45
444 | 4.52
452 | 4.41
